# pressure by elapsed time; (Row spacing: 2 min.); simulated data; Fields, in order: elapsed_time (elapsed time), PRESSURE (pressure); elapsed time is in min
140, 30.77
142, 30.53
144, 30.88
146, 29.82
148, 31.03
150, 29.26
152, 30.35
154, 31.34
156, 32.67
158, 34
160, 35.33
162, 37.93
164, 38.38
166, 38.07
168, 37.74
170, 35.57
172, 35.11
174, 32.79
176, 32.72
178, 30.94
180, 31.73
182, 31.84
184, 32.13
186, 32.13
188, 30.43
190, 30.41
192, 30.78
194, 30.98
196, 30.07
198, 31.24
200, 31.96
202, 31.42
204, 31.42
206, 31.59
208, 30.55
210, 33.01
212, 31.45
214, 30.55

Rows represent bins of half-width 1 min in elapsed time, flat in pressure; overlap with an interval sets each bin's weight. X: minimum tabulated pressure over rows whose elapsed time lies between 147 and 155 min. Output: 29.26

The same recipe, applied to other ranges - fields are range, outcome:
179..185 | 31.73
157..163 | 34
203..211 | 30.55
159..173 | 35.11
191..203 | 30.07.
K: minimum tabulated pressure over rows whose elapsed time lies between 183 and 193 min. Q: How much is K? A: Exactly 30.41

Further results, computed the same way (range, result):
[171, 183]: 30.94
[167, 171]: 35.57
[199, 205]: 31.42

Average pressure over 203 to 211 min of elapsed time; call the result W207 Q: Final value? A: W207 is 31.6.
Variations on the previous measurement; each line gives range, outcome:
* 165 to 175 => 35.9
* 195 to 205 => 31.2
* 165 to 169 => 37.9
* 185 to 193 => 30.9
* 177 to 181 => 31.3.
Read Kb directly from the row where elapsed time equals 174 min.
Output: 32.79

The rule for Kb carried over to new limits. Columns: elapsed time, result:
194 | 30.98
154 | 31.34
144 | 30.88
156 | 32.67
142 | 30.53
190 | 30.41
